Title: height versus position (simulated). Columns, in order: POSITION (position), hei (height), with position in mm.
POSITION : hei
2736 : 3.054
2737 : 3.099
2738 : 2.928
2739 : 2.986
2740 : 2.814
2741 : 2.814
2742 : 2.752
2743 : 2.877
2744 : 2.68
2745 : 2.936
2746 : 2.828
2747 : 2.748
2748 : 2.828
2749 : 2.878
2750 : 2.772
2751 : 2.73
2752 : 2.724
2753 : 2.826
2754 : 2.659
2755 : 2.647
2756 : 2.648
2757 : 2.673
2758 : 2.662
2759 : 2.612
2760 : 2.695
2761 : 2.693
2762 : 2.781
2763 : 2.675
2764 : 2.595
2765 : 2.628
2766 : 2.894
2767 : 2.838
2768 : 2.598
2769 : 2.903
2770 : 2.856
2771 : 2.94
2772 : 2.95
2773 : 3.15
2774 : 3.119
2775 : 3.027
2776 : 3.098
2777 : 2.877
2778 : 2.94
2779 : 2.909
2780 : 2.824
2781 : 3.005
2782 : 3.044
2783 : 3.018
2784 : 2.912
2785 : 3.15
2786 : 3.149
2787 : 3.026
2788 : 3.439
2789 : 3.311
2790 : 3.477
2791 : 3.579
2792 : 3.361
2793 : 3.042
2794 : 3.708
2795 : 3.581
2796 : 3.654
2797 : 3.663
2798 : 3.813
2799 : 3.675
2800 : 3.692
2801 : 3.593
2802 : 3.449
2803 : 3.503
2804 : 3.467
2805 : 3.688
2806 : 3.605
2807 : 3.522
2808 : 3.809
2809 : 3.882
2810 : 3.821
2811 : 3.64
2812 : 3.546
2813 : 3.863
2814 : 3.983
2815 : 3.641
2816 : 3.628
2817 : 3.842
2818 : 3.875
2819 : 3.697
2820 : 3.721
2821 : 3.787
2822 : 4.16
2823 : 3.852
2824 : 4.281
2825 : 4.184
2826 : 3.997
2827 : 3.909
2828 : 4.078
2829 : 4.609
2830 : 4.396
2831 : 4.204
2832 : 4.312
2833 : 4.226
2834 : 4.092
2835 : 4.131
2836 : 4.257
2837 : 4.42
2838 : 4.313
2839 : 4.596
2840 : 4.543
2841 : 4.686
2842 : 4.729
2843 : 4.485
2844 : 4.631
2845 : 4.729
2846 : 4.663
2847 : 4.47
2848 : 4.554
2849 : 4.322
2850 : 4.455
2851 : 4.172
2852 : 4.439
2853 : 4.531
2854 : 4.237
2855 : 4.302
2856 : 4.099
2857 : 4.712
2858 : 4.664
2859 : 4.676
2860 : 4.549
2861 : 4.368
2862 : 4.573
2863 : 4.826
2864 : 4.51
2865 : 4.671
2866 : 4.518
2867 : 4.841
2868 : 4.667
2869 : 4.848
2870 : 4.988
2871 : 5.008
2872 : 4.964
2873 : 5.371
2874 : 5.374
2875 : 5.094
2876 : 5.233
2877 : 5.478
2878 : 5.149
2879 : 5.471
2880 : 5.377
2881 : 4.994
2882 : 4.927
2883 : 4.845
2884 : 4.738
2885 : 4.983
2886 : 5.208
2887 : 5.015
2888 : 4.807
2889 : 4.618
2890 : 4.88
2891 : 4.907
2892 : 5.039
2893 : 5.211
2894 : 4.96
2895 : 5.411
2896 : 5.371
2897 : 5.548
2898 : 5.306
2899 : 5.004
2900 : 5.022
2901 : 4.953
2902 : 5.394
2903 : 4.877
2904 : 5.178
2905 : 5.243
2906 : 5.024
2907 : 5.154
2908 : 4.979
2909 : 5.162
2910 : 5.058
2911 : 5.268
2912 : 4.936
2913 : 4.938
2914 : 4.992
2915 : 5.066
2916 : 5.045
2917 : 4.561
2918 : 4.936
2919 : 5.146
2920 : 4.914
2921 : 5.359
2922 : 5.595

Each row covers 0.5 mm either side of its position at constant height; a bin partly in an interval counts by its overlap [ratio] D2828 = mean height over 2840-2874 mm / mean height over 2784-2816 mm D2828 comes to 1.30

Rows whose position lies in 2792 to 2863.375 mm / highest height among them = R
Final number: 4.826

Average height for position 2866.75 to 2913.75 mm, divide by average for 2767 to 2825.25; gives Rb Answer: 1.5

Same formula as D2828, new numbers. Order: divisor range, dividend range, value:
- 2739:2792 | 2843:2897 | 1.67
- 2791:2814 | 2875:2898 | 1.41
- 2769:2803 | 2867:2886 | 1.57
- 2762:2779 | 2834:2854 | 1.55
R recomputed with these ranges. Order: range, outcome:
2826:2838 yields 4.609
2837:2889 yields 5.478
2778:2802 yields 3.813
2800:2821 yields 3.983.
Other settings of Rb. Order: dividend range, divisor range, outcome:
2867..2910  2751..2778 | 1.82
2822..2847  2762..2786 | 1.49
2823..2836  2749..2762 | 1.55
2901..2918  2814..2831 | 1.27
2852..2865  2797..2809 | 1.24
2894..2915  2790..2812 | 1.43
